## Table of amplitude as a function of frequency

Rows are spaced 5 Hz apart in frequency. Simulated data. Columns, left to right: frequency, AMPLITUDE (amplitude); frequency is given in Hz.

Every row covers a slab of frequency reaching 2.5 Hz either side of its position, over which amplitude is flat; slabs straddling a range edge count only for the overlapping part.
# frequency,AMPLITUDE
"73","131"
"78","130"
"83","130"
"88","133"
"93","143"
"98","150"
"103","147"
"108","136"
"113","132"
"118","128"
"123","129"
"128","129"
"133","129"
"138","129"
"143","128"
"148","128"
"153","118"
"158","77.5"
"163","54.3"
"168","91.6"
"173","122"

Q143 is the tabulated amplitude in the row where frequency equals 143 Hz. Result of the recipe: 128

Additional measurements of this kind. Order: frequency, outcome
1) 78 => 130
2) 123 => 129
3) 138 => 129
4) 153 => 118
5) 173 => 122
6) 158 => 77.5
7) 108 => 136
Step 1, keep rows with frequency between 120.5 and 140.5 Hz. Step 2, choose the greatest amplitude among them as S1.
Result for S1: 129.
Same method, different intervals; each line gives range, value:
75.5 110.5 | 150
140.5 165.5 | 128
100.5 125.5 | 147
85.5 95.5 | 143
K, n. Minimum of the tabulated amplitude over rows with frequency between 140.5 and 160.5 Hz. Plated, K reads 77.5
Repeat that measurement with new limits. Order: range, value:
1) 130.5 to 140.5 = 129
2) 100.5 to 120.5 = 128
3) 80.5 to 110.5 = 130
